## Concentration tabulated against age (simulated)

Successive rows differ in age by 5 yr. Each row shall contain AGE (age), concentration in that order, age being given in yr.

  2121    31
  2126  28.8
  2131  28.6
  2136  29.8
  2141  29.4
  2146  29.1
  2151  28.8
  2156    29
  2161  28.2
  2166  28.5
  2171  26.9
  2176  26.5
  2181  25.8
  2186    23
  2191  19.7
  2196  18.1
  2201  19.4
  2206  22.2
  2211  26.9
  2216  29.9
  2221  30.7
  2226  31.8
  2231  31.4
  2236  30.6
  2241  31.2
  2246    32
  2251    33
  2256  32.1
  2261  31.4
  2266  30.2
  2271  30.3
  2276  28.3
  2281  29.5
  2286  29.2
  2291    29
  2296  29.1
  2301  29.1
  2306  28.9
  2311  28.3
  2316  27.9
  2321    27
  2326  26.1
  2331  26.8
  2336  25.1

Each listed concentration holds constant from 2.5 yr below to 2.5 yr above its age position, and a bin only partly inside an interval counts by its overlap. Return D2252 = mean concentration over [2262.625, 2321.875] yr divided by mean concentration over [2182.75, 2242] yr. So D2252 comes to 1.11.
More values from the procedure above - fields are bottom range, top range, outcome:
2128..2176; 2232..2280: 1.08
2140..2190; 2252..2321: 1.08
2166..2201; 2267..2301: 1.25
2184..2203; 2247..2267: 1.59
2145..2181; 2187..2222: 0.84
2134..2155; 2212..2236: 1.05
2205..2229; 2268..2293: 1.02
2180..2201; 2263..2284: 1.40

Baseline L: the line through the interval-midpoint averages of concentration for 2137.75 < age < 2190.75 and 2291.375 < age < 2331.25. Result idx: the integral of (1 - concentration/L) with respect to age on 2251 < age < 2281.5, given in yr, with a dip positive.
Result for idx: -3.1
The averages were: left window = 27.2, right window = 28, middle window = 30.6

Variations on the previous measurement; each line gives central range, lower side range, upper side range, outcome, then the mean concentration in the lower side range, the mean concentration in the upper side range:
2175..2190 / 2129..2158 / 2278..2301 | 2.4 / 29.1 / 29.2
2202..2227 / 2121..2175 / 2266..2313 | 1.2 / 28.8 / 29.1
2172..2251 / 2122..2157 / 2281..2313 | 6.1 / 29.2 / 29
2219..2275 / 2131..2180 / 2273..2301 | -4.7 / 28.4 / 29.1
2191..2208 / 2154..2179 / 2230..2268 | 5.5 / 27.8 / 31.5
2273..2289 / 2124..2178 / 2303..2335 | -0.8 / 28.5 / 27.4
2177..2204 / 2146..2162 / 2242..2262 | 7.6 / 28.8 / 32.1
